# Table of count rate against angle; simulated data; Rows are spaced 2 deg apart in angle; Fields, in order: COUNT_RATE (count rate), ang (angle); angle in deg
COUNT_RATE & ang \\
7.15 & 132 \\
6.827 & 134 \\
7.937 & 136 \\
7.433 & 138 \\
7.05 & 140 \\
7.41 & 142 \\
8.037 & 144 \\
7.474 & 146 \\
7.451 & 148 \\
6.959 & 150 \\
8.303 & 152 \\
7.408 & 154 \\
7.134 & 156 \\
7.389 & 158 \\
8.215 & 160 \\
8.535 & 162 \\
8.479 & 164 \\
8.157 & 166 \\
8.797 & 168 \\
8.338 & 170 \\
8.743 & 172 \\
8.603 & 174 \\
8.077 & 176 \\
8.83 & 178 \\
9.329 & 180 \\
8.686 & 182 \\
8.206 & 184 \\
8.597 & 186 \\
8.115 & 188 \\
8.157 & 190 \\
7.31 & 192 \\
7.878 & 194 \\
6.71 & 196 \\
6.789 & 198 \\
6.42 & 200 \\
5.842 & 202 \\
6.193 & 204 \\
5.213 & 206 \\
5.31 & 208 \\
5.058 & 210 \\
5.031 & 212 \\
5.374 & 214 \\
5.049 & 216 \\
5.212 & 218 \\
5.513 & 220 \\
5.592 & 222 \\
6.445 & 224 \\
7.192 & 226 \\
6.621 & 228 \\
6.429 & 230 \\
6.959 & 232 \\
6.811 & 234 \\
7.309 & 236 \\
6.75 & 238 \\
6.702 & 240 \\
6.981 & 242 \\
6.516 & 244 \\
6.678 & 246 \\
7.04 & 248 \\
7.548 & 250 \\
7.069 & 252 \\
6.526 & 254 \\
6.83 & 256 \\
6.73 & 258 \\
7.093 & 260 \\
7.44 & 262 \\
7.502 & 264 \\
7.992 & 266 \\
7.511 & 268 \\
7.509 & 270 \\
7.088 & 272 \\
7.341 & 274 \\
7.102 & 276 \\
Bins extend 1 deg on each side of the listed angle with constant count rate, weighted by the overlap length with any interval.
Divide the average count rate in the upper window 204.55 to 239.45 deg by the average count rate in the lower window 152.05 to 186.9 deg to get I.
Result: 0.72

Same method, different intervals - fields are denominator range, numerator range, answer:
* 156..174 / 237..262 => 0.83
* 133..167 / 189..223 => 0.79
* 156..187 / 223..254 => 0.81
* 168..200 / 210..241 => 0.76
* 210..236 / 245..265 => 1.17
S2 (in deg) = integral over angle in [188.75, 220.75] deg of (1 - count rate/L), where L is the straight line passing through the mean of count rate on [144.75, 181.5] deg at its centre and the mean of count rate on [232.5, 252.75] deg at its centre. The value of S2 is 6.1 deg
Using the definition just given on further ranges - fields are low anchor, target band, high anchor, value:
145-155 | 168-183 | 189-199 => -2.5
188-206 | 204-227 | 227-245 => 4.3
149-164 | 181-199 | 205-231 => -3.2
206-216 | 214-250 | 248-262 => -2.4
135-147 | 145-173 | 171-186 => 0.4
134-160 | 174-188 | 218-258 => -2.7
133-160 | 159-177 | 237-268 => -2.6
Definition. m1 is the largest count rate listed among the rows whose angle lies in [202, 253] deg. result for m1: 7.548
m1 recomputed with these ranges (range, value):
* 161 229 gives 9.329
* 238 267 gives 7.992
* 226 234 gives 7.192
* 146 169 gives 8.797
